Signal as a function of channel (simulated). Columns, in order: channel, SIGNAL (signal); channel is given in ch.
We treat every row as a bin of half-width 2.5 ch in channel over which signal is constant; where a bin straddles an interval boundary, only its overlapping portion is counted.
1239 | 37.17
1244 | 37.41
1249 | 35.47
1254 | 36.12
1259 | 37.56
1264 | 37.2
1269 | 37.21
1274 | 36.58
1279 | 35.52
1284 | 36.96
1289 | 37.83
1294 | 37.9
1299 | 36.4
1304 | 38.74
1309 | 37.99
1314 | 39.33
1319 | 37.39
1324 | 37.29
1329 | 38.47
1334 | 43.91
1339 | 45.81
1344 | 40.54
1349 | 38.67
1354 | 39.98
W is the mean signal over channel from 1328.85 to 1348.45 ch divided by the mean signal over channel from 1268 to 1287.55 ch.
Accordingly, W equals 1.16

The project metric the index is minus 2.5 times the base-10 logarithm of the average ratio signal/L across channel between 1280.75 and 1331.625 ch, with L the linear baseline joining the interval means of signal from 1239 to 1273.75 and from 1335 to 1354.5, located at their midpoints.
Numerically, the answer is 0.05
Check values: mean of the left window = 36.8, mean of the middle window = 37.8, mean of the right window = 41.6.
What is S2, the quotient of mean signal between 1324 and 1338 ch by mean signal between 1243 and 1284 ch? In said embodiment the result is 1.1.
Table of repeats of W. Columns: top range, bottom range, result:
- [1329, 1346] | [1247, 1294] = 1.16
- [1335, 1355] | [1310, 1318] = 1.07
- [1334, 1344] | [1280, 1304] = 1.18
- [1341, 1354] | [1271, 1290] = 1.09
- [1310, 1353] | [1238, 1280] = 1.09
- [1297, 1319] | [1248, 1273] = 1.04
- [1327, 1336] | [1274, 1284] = 1.14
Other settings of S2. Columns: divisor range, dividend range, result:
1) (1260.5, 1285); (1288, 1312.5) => 1.03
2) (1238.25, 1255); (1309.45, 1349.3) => 1.10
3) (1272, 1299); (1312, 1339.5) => 1.08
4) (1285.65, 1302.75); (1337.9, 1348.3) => 1.12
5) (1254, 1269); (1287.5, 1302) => 1.01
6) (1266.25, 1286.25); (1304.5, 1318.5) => 1.05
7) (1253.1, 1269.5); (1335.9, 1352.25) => 1.12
